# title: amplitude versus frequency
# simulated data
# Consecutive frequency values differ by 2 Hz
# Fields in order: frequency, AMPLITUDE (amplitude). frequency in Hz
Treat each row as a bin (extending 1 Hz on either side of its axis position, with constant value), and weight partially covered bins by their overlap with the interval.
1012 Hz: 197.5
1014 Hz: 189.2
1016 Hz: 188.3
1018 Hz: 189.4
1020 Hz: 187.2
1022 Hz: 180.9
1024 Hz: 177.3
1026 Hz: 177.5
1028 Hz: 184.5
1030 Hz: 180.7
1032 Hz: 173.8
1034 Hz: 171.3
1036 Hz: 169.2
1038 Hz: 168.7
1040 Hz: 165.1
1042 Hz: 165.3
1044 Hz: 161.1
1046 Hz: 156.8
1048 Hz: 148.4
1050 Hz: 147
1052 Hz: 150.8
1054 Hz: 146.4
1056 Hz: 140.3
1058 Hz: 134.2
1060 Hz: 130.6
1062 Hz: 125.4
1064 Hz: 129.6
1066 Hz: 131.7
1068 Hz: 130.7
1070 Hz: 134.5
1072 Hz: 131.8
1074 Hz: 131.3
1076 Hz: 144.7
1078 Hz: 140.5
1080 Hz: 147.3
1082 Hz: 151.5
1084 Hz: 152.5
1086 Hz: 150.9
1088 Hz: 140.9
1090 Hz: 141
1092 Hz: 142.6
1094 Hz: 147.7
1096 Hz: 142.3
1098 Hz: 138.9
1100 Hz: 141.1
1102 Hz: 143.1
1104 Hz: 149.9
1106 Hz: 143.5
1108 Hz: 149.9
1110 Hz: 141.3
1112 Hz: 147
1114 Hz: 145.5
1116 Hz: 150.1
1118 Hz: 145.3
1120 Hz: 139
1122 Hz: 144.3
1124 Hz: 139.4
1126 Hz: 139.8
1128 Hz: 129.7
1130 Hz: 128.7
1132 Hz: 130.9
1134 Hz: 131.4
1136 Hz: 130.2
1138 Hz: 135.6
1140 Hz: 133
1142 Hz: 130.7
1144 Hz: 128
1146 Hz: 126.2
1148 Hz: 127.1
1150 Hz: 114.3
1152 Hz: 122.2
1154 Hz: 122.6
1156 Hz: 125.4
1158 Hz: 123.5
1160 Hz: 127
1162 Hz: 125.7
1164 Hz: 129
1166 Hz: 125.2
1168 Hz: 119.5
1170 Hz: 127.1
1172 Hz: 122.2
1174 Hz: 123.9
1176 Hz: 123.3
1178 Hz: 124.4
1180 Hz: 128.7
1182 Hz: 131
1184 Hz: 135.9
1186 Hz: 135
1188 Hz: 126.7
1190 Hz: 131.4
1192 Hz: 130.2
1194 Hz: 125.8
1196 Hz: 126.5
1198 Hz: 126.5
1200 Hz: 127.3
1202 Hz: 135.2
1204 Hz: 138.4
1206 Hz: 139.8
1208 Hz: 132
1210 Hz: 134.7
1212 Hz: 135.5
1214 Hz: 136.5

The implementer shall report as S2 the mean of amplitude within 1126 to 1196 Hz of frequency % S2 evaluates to 128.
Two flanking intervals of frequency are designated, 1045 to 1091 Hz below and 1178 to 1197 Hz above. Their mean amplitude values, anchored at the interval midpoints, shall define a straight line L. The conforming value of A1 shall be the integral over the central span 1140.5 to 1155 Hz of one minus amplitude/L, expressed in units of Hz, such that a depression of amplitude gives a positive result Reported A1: 1.0 Hz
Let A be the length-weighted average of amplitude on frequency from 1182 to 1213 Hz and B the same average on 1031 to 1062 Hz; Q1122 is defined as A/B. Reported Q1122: 0.9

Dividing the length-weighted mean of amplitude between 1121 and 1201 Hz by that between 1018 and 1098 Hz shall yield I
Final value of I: 0.84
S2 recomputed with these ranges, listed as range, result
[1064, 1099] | 141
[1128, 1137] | 130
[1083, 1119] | 145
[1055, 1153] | 138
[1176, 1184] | 128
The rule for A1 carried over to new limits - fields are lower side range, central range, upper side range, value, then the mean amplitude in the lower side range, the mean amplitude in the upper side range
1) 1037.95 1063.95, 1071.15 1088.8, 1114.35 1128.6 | 0.20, 148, 142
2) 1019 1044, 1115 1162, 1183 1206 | 4.77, 175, 131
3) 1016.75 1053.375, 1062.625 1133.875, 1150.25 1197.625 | 4.17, 170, 126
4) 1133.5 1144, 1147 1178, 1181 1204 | 1.74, 132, 130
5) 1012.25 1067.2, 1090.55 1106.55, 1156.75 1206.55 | 0.49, 162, 128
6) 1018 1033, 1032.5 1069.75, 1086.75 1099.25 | 4.05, 181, 142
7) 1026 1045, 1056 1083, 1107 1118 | 4.12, 171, 147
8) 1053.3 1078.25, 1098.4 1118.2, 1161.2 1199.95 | -2.06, 134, 127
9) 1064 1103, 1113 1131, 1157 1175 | -0.91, 141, 125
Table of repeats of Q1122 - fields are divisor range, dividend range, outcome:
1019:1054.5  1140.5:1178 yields 0.74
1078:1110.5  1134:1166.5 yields 0.87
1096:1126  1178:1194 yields 0.91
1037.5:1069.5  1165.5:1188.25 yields 0.87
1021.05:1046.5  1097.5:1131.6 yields 0.83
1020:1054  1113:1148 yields 0.81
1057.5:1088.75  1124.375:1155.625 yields 0.93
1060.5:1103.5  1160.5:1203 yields 0.91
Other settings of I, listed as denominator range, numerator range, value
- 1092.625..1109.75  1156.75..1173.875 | 0.86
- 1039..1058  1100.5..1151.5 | 0.90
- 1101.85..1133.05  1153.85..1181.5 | 0.88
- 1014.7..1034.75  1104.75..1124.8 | 0.80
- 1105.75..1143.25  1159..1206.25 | 0.93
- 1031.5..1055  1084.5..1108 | 0.90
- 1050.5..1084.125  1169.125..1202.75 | 0.93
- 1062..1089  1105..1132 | 1.02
